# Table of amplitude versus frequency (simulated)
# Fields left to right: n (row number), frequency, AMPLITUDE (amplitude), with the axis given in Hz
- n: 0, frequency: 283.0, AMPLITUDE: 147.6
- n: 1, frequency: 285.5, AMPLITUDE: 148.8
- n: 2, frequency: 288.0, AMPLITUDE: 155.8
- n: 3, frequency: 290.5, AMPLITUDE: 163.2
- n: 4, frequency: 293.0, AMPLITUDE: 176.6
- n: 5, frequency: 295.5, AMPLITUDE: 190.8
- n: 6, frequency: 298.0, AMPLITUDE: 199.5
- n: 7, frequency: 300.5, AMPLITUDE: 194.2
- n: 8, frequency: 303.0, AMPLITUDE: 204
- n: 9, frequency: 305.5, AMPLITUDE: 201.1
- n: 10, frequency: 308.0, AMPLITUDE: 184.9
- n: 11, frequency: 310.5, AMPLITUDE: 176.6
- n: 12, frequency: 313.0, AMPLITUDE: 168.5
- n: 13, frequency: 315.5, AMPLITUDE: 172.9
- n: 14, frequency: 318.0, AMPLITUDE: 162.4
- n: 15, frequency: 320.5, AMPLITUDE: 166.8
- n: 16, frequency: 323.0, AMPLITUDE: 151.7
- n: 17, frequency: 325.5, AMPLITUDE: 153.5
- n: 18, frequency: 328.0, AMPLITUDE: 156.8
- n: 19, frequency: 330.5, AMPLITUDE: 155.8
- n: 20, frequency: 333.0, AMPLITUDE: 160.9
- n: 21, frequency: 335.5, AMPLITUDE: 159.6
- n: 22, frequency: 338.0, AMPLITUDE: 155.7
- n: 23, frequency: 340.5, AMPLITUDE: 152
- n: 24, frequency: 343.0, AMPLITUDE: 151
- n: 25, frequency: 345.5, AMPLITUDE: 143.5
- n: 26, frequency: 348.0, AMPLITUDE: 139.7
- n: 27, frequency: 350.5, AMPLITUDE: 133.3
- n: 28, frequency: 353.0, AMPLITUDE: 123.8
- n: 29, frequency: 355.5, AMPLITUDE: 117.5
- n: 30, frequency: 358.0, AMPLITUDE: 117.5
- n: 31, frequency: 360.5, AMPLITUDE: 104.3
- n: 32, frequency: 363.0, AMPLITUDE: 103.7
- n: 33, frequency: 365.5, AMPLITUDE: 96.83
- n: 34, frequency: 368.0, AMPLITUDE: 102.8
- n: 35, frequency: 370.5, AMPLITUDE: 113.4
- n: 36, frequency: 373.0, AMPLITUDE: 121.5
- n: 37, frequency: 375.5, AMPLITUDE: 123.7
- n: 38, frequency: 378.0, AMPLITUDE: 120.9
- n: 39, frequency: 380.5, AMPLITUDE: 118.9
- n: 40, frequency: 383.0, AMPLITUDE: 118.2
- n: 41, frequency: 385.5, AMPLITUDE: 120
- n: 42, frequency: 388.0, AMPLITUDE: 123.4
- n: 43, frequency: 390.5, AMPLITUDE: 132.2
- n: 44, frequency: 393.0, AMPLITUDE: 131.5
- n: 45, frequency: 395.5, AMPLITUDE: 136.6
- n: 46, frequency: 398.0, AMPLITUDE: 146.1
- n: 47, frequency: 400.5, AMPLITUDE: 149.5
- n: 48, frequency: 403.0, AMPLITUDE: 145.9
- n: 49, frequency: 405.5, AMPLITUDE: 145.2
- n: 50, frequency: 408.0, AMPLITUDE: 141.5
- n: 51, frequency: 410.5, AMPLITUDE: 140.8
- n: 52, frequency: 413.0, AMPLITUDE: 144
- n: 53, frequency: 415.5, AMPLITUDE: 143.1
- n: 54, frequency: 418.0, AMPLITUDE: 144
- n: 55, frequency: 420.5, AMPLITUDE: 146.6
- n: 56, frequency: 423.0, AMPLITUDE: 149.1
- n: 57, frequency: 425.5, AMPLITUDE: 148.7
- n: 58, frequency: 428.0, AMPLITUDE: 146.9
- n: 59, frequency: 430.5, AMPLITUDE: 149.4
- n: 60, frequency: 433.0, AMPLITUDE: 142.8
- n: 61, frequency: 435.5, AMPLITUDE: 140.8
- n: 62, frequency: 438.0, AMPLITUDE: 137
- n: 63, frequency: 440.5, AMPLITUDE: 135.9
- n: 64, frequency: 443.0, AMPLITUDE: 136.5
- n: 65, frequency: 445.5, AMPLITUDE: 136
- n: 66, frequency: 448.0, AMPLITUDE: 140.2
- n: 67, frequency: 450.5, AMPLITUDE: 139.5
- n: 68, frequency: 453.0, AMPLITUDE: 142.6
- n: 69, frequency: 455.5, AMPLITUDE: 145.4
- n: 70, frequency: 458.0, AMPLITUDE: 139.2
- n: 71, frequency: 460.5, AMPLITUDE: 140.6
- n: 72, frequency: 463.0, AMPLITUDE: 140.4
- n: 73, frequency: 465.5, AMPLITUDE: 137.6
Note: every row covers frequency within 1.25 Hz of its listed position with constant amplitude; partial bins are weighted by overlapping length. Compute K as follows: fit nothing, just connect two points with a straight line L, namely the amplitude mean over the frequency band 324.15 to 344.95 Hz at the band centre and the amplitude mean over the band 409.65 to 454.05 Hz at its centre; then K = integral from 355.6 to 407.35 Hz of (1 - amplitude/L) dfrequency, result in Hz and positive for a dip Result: 8.7 Hz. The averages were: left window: 155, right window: 142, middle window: 124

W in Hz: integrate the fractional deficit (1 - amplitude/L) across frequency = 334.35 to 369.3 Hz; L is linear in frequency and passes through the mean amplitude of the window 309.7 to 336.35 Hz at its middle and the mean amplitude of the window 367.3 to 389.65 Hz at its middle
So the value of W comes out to 2.95 Hz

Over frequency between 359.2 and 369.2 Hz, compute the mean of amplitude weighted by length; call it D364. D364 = 102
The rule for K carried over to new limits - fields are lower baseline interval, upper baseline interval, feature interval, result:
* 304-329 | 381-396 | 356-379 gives 4.5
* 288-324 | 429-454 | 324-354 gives 3.6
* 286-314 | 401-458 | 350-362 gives 3.4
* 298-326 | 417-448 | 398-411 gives 0.5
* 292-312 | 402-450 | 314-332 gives 2.2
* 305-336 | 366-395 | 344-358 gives 1.2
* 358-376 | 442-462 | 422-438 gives -1.6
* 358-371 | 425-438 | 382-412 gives -2.8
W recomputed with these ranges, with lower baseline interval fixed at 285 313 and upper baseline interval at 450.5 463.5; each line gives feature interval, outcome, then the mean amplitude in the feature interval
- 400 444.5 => 1.98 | 144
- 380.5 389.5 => 2.21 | 121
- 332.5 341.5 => 0.79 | 157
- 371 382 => 2.81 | 121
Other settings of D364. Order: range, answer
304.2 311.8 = 188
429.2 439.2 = 143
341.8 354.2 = 138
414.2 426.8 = 146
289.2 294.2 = 170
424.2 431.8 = 148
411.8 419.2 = 144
